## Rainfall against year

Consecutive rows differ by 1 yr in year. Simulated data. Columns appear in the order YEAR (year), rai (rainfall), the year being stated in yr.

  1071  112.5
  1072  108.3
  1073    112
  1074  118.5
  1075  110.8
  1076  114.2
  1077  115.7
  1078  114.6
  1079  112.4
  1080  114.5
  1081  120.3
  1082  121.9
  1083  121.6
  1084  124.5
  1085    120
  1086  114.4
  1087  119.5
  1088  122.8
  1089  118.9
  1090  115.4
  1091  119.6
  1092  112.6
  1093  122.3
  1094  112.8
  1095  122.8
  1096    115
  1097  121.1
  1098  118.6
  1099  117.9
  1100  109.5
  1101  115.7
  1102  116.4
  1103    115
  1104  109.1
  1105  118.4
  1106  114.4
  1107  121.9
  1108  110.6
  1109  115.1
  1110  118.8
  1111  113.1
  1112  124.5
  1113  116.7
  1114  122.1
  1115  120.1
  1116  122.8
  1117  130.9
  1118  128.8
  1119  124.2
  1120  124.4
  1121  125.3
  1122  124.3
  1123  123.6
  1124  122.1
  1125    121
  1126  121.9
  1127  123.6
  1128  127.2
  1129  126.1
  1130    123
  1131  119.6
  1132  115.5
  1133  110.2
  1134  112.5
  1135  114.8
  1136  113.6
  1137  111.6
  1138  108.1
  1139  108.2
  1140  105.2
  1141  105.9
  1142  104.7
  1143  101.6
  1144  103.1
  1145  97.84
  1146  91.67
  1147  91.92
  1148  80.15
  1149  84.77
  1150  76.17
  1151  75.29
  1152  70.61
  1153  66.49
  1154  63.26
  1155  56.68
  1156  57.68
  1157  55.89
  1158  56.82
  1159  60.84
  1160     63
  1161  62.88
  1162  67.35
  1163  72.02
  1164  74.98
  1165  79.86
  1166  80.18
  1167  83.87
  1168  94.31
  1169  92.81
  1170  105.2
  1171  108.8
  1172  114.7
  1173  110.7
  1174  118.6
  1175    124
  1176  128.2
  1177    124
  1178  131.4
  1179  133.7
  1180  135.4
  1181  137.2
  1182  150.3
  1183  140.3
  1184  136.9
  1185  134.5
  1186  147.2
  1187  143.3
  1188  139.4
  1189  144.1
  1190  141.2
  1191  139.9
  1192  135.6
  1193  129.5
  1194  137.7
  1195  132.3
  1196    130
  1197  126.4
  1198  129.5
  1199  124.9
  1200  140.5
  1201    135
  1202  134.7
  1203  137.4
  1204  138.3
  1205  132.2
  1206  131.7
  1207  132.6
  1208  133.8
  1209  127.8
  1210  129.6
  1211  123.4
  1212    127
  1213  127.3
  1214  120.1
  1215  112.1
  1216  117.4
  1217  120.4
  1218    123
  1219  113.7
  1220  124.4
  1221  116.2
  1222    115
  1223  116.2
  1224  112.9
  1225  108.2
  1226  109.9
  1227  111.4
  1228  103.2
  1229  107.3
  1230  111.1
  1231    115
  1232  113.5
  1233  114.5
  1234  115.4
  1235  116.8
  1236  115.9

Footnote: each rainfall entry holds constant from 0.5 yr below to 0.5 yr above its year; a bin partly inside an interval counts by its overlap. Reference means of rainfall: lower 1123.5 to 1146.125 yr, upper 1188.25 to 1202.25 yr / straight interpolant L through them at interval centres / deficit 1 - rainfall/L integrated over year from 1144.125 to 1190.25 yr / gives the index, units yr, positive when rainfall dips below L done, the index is 9.4 yr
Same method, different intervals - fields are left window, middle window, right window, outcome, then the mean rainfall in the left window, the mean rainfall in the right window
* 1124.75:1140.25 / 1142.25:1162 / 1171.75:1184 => 7.63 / 116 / 130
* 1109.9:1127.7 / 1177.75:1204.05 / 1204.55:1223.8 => -2.88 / 123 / 123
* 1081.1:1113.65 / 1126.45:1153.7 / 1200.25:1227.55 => 3.96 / 118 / 124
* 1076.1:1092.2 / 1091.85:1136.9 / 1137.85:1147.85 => -4.16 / 118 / 101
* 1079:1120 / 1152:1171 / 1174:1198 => 8.41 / 119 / 135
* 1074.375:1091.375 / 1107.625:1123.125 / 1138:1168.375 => -3.31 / 118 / 80.2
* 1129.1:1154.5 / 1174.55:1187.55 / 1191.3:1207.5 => -1.46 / 98.7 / 133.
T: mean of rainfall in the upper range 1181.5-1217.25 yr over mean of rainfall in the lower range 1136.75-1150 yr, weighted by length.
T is 1.35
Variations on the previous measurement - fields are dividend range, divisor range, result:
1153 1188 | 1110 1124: 0.82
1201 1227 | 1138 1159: 1.49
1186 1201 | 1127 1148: 1.24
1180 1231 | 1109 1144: 1.08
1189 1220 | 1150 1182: 1.42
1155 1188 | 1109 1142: 0.87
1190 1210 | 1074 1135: 1.12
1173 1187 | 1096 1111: 1.15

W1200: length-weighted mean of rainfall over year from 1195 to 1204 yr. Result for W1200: 133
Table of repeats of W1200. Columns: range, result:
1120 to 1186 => 103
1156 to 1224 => 118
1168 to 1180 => 117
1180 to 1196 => 139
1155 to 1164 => 62.5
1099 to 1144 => 117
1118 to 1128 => 124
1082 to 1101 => 118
